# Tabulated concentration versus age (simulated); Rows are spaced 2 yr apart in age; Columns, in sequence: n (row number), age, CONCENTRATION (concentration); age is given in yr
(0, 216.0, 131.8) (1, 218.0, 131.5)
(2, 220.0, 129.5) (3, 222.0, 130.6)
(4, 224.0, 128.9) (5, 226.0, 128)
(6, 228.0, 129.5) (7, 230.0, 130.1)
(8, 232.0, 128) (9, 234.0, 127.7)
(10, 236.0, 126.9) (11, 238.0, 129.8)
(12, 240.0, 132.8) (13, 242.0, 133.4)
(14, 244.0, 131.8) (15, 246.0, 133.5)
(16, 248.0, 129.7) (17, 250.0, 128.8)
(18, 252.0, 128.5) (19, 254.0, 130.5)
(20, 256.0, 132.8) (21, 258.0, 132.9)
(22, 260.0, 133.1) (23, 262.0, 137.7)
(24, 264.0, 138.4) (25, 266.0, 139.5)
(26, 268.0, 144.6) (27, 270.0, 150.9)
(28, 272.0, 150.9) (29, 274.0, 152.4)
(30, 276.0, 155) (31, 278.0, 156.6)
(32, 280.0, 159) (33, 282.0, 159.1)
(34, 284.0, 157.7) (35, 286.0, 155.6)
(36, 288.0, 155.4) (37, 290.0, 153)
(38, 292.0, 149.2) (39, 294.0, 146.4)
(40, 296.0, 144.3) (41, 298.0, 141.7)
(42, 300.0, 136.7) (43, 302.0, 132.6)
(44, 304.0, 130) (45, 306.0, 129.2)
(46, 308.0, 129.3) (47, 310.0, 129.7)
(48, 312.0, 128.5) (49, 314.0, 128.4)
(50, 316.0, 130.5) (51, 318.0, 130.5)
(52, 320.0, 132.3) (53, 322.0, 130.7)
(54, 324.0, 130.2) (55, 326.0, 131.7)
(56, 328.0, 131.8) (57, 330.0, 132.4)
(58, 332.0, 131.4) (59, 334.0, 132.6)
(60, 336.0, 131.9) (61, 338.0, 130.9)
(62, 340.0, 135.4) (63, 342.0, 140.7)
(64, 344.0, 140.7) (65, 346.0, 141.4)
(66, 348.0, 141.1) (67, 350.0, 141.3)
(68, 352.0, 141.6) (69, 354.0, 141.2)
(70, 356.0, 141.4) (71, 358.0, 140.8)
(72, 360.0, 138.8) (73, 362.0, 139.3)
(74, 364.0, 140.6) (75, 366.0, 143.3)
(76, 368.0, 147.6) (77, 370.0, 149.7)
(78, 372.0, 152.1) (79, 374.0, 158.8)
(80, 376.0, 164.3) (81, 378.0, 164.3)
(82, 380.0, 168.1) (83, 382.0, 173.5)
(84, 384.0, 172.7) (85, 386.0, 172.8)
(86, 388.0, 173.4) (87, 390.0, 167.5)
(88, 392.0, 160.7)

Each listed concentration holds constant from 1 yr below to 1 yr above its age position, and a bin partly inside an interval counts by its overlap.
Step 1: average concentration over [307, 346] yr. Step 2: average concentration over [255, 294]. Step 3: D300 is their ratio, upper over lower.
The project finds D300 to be 0.9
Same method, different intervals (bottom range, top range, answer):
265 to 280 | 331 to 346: 0.90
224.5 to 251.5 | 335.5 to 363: 1.07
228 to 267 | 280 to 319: 1.07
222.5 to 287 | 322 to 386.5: 1.04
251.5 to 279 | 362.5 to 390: 1.13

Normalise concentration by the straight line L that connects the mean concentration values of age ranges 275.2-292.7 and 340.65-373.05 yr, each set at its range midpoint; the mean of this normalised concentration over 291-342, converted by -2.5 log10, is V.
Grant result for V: 0.12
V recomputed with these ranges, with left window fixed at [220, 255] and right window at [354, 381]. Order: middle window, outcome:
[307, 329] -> 0.09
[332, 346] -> 0.08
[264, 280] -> -0.11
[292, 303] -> -0.02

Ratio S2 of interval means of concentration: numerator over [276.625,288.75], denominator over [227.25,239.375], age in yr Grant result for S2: 1.22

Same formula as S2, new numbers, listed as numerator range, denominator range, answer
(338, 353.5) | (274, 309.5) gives 0.95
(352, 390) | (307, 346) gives 1.17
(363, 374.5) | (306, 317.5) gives 1.15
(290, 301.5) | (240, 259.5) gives 1.10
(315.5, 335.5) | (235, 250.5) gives 1.00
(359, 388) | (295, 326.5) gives 1.18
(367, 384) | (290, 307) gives 1.15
